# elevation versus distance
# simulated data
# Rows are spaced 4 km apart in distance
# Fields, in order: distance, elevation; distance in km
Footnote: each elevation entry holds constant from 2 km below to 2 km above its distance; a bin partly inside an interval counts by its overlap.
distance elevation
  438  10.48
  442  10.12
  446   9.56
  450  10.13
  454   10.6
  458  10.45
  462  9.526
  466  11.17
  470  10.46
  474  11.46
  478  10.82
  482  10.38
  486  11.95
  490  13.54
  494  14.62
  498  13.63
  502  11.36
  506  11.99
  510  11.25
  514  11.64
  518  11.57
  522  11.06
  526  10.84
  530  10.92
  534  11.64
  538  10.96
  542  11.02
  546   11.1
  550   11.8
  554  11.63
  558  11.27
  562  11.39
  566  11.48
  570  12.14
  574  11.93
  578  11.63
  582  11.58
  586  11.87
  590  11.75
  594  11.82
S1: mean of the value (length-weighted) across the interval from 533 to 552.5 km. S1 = 11.3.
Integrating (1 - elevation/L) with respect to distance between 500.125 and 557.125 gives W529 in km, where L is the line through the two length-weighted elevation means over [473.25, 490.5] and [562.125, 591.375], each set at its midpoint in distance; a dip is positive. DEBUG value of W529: 1.3 km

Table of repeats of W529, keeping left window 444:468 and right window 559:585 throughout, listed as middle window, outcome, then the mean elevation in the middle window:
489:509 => -3.98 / 12.9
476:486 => -0.30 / 10.9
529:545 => 0.14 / 11.1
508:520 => -0.58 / 11.5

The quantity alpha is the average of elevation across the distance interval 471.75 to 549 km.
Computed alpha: 11.7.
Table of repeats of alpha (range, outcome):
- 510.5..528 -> 11.3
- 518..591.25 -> 11.4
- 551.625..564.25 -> 11.4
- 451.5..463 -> 10.2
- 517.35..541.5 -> 11.1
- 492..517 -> 12.4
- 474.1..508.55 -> 12.2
